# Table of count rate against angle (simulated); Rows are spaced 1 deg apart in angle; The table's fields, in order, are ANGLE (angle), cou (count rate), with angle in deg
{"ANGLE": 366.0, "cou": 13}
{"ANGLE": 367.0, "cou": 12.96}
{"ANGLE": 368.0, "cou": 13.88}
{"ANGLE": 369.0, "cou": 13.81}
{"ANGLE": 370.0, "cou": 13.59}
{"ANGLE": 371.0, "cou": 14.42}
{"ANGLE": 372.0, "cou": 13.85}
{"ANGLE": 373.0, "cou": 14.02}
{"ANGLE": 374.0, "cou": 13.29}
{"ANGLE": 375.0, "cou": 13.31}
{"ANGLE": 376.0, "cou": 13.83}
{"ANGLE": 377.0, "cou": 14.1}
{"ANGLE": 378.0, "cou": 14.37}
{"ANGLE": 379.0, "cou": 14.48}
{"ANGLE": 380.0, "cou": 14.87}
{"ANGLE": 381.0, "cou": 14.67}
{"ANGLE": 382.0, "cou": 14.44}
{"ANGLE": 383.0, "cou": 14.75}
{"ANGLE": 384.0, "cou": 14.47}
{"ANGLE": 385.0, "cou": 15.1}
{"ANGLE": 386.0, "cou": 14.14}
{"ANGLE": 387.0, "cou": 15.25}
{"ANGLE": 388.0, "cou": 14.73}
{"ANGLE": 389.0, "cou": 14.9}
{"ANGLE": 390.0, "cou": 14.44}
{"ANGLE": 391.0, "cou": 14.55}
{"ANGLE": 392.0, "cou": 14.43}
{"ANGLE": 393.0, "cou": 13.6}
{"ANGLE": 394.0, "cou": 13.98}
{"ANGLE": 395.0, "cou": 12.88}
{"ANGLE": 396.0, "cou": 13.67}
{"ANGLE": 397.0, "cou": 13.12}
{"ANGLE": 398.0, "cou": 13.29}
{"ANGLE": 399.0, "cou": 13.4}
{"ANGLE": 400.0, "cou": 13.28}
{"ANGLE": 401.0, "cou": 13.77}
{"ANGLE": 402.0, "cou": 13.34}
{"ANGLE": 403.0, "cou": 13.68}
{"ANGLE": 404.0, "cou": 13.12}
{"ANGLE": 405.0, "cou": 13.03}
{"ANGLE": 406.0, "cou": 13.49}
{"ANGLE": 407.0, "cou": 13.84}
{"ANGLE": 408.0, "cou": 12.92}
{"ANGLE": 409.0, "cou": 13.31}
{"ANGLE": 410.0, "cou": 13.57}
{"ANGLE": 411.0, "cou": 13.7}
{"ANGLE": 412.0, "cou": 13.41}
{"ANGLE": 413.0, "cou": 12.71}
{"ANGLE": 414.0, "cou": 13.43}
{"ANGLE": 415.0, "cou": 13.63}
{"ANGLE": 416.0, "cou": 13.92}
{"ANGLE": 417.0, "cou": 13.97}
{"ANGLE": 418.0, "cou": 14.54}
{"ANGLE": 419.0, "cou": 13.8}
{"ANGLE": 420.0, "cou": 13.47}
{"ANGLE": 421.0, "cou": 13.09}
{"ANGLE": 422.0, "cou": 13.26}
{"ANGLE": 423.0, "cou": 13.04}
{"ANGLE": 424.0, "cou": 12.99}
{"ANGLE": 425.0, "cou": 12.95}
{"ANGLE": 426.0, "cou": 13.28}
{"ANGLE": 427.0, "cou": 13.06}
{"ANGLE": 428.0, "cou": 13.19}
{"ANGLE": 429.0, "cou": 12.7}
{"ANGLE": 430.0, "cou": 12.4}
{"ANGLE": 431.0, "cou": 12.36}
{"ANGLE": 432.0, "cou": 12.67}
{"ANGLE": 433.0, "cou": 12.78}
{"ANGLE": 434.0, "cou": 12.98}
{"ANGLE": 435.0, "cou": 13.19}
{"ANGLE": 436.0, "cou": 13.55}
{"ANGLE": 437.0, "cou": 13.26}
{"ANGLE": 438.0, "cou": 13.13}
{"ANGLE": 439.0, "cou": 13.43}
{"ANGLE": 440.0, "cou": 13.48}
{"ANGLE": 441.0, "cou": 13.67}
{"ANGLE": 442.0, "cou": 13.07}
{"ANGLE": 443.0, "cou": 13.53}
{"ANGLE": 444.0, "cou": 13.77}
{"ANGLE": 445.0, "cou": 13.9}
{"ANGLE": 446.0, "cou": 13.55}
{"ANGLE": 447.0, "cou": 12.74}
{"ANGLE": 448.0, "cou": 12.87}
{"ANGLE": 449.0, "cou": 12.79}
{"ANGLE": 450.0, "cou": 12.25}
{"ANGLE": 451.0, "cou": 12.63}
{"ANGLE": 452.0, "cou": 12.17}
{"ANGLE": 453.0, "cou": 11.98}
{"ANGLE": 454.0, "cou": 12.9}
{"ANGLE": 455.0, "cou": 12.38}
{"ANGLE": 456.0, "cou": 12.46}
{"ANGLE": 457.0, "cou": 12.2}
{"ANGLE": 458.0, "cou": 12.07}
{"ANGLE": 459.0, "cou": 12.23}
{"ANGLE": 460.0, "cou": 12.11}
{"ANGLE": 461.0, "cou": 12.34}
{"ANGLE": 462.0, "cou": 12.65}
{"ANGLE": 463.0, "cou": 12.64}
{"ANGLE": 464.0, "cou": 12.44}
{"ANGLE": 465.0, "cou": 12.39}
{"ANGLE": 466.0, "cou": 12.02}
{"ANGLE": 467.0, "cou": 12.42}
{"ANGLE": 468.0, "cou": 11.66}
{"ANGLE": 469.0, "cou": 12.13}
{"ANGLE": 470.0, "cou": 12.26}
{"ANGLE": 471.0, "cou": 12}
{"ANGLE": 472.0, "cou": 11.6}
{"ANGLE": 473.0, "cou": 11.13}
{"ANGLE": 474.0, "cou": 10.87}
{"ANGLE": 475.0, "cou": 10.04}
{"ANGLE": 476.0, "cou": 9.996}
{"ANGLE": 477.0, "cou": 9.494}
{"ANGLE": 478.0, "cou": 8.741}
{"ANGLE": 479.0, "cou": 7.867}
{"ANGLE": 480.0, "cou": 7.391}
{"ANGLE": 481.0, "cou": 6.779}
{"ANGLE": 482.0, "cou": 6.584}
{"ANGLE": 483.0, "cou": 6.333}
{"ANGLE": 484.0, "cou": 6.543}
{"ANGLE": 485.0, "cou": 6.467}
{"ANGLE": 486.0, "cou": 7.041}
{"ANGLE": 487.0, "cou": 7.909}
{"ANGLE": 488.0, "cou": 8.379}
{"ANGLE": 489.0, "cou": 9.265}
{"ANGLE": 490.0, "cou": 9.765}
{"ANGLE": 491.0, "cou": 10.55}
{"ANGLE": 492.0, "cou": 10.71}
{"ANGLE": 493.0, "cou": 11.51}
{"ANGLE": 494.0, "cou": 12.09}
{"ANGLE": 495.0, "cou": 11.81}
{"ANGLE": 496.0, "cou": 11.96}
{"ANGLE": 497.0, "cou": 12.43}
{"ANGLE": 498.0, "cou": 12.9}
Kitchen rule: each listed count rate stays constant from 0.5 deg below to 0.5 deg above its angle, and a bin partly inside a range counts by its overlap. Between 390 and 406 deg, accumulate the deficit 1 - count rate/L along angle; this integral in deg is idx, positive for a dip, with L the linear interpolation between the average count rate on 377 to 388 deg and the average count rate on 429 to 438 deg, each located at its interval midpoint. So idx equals 0.61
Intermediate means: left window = 14.6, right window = 12.9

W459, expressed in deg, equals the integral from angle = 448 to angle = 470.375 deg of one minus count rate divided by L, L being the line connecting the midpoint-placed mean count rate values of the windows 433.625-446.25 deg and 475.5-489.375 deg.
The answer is -3.2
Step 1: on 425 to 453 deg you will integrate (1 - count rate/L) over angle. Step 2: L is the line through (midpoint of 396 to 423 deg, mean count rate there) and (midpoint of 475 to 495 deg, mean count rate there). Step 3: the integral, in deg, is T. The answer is -3.49 deg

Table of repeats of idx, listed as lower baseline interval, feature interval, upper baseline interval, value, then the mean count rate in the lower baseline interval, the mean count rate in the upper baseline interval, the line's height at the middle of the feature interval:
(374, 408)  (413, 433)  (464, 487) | -1.4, 14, 9.65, 12.3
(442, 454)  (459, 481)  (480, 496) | -0.7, 12.9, 8.84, 10.7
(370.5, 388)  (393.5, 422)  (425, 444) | 0.5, 14.3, 13.1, 13.7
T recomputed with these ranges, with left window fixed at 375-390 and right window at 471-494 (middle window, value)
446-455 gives -1.5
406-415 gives -0.3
